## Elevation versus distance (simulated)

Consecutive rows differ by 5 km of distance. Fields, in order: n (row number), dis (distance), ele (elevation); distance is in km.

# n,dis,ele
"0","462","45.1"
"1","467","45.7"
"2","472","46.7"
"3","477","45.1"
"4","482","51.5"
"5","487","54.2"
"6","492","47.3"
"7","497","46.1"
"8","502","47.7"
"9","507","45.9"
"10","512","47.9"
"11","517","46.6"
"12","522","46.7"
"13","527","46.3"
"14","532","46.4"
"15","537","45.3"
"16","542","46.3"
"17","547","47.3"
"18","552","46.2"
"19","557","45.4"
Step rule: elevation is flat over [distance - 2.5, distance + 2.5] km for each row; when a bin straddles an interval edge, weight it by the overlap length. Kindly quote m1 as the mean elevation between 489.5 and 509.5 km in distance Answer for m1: 46.8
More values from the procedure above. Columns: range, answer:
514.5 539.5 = 46.3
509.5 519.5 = 47.2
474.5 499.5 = 48.8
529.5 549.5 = 46.3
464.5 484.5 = 47.2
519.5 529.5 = 46.5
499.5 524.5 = 47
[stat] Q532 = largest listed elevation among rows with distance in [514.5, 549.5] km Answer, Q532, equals 47.3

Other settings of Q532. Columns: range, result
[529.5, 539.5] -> 46.4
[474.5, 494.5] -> 54.2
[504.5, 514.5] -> 47.9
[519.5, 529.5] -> 46.7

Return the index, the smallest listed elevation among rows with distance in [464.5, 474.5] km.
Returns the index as 45.7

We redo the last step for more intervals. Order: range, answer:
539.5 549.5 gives 46.3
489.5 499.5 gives 46.1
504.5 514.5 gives 45.9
